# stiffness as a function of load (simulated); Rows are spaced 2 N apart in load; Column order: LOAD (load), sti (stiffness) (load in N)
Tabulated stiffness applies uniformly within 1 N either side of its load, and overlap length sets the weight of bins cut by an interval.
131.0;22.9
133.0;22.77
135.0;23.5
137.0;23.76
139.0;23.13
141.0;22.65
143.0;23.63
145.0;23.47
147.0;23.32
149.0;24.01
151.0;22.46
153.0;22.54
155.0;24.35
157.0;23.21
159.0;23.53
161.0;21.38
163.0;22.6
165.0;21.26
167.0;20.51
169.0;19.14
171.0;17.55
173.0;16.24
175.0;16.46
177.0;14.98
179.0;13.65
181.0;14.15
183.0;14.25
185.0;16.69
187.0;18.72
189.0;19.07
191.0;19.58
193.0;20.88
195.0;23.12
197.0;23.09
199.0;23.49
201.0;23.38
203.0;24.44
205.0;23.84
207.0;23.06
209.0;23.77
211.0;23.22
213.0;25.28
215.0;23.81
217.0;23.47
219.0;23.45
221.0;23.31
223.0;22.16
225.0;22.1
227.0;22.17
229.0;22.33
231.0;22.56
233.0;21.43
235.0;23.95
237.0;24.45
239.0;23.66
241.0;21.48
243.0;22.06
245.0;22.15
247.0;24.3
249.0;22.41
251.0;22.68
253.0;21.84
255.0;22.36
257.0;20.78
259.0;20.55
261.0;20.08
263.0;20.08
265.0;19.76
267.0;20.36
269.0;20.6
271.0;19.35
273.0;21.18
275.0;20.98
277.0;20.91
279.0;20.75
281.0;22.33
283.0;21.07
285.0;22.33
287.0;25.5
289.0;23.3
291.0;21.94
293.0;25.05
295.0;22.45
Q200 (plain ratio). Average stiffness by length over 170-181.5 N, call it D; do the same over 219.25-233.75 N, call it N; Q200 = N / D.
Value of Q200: 1.4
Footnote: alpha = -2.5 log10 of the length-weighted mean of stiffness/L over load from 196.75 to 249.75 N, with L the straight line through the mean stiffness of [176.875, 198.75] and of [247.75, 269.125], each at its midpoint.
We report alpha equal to -0.18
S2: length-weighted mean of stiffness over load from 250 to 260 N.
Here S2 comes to 21.6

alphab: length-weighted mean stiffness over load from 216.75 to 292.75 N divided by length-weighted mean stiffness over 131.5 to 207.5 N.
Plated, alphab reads 1.0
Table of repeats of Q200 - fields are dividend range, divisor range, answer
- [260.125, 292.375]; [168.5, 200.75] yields 1.17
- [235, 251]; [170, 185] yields 1.49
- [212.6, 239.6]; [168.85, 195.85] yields 1.33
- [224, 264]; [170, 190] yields 1.37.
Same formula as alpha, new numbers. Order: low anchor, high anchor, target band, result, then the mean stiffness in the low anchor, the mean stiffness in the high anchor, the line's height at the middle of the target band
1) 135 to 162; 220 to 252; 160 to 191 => 0.278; 23.2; 22.7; 23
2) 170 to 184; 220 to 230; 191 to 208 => -0.226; 15.3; 22.4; 18.6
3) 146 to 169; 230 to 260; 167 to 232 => 0.088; 22.5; 22.4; 22.5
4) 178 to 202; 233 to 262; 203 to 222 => -0.165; 19.2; 22.3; 20.4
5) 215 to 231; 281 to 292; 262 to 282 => 0.108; 22.8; 22.8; 22.8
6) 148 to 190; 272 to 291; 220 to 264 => -0.057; 19.4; 22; 21.1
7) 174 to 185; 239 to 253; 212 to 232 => -0.169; 14.9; 22.5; 19.8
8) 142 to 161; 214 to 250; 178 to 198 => 0.251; 23.3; 22.8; 23.1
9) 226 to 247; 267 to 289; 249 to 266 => 0.051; 22.7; 21.5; 22.1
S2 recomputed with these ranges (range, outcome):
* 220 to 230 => 22.4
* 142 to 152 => 23.4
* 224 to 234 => 22.1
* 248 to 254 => 22.3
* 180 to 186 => 15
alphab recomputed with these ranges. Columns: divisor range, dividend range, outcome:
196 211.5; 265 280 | 0.87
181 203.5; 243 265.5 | 1.07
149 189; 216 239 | 1.19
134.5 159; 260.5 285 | 0.89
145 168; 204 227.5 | 1.03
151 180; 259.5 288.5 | 1.06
